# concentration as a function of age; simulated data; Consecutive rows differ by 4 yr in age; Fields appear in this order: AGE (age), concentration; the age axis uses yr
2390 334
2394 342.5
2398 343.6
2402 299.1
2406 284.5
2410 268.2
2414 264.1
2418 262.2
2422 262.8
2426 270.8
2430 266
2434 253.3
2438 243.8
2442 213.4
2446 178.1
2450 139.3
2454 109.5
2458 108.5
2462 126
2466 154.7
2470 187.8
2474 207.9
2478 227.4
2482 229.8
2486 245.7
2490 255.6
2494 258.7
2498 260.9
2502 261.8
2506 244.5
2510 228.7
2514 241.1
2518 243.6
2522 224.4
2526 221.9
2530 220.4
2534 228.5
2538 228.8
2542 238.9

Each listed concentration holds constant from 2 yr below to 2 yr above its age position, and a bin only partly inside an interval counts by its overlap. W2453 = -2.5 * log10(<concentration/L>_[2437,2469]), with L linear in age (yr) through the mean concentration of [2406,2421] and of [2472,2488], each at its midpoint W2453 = 0.48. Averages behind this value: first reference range 267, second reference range 228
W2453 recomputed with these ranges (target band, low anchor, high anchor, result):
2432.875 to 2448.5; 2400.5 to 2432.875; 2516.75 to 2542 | 0.202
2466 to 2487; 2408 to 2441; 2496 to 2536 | 0.165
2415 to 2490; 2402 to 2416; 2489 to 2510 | 0.271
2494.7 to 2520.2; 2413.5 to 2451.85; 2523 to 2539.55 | -0.092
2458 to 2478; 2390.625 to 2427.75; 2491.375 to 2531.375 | 0.474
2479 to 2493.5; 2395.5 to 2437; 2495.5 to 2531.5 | 0.025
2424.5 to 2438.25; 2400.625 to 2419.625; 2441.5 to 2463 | -0.245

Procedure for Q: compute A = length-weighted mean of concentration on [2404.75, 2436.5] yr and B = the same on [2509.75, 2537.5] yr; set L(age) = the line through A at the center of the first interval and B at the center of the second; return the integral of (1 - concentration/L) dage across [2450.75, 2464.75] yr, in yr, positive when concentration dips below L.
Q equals 7.41 yr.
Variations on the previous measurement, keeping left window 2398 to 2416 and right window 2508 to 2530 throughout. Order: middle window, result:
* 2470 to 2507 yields 0.74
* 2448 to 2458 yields 5.40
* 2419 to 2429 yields 0.41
